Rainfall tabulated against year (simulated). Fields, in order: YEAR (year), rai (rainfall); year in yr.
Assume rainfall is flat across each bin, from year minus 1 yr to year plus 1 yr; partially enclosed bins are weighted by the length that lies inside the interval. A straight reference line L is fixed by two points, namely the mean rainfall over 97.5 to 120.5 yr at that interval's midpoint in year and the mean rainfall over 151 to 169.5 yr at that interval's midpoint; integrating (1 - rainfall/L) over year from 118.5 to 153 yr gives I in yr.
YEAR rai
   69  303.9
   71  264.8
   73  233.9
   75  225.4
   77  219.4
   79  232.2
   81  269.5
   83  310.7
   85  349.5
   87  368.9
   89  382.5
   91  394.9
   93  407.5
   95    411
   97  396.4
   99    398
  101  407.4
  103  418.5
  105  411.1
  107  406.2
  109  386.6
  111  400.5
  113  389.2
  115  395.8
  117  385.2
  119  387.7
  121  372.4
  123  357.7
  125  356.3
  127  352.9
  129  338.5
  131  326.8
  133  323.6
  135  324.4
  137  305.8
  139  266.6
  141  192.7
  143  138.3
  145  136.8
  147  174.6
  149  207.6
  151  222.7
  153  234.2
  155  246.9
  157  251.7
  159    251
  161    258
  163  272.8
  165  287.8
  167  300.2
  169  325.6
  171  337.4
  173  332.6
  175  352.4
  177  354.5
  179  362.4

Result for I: 5.7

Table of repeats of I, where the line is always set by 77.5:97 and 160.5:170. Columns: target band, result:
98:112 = -2.9 yr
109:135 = -3.5 yr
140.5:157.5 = 5.8 yr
